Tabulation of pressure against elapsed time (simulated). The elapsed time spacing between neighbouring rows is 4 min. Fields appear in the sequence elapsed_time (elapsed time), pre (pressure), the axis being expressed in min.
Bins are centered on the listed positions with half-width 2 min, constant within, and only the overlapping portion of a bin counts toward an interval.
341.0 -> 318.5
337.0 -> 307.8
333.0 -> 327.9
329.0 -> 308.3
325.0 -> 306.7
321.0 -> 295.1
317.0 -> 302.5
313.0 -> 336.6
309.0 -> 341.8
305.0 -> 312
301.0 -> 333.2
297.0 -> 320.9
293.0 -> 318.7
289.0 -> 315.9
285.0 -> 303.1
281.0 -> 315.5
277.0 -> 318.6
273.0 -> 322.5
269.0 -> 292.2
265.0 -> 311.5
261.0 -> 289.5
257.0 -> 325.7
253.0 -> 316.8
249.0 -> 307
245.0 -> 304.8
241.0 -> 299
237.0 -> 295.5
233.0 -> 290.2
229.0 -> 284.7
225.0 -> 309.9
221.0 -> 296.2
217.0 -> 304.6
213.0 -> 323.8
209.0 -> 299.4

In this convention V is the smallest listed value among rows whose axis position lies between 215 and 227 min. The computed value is 296.2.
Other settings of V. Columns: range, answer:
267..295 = 292.2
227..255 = 284.7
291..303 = 318.7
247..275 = 289.5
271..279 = 318.6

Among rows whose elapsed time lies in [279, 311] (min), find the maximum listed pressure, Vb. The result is 341.8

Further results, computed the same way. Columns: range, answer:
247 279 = 325.7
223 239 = 309.9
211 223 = 323.8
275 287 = 318.6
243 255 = 316.8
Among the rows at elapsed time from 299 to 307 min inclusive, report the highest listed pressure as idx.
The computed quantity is 333.2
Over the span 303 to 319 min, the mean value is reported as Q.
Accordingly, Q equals 323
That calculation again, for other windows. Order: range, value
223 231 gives 297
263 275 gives 309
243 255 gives 310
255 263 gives 308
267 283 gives 312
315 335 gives 308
